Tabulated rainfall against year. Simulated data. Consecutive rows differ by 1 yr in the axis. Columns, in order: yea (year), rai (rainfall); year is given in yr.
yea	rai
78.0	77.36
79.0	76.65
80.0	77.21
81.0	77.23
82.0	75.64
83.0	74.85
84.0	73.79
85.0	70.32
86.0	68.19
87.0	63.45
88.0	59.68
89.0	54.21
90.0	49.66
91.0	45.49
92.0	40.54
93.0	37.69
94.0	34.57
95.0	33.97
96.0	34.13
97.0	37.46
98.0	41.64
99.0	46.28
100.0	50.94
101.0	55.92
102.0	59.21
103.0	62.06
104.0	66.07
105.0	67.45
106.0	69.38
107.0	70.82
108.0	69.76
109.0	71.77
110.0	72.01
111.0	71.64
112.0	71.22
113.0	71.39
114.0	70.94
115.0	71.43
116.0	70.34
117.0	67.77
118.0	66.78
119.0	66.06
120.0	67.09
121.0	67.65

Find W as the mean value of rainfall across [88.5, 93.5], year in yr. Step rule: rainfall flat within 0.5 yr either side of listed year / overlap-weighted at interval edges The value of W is 45.5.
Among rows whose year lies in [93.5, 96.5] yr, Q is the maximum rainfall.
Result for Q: 34.57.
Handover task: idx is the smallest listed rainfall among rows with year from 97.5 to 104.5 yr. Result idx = 41.64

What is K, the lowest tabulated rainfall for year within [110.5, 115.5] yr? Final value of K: 70.94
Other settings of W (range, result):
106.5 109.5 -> 70.8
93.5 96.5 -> 34.2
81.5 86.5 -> 72.6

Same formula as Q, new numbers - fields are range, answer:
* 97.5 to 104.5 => 66.07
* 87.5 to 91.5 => 59.68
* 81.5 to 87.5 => 75.64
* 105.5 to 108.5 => 70.82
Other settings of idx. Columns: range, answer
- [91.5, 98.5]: 33.97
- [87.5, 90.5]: 49.66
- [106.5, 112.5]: 69.76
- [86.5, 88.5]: 59.68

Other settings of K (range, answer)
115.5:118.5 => 66.78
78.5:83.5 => 74.85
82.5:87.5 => 63.45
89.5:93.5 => 37.69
